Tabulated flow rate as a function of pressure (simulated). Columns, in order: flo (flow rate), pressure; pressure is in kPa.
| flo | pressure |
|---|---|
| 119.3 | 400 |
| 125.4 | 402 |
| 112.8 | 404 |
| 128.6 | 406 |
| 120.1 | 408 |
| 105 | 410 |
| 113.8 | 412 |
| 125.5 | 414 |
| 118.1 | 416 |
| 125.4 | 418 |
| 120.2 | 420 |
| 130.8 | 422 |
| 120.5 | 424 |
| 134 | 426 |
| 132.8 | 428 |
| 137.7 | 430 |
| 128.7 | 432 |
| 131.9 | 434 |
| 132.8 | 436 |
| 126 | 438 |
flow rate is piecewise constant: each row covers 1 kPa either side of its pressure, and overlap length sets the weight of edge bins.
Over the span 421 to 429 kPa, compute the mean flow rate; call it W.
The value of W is 130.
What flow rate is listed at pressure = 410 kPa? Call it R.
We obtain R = 105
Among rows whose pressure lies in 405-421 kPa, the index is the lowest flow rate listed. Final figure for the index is 105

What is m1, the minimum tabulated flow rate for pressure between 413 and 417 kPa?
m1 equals 118.1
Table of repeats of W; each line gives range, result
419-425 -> 124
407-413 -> 113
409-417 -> 116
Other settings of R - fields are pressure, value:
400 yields 119.3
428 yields 132.8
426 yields 134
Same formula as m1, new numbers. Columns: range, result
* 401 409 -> 112.8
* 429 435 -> 128.7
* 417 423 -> 120.2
